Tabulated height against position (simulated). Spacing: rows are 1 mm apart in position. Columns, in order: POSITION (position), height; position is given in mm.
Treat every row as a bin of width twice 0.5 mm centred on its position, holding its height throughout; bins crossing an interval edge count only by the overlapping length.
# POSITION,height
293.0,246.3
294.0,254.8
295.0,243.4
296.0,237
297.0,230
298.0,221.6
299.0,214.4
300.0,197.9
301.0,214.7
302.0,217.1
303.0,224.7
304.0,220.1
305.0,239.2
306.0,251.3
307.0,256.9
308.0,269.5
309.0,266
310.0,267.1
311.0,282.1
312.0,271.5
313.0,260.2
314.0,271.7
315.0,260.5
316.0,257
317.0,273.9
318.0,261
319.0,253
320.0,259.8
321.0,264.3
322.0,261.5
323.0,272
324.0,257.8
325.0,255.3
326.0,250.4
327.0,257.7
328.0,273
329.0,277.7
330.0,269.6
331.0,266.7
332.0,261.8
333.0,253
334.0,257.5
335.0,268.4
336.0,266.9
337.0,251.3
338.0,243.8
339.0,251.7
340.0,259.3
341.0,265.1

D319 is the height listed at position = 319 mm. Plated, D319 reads 253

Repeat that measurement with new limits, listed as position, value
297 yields 230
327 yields 257.7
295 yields 243.4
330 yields 269.6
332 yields 261.8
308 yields 269.5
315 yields 260.5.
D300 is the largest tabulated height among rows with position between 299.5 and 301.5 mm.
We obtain 214.7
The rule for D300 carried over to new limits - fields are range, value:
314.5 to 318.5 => 273.9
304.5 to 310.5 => 269.5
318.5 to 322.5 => 264.3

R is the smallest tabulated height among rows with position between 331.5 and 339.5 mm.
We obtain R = 243.8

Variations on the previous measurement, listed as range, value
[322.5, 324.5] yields 257.8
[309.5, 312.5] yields 267.1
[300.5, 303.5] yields 214.7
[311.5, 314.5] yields 260.2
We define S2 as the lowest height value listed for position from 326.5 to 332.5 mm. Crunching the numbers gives 257.7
